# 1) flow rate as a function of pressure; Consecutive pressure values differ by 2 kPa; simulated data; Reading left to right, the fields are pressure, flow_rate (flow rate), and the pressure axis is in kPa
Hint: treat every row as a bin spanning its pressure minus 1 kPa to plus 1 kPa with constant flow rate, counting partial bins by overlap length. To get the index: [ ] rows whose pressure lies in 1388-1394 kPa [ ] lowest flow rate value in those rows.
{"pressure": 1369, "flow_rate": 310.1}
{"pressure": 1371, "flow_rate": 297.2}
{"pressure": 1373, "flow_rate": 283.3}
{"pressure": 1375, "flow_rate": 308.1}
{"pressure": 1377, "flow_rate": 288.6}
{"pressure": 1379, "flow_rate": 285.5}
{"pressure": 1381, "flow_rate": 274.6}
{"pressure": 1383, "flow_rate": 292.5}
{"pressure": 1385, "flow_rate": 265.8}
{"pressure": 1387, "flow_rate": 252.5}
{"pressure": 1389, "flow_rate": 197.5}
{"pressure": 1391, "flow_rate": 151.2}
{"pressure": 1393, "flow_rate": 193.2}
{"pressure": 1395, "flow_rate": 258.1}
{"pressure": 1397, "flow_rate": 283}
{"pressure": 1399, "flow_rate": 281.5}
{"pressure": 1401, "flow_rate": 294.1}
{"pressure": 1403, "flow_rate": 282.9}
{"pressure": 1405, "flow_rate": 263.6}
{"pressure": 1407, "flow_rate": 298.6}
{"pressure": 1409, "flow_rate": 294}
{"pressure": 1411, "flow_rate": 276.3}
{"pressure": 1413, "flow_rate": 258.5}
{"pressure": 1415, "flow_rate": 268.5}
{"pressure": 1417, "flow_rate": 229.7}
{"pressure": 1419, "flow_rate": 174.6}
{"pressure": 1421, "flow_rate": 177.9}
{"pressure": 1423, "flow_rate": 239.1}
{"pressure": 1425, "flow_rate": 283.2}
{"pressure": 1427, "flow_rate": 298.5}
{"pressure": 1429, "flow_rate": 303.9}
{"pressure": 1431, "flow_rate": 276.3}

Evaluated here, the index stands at 151.2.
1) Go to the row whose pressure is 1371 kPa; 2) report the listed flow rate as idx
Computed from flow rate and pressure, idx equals 297.2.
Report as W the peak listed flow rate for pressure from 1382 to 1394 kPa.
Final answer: 292.5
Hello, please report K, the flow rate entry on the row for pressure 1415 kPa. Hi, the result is 268.5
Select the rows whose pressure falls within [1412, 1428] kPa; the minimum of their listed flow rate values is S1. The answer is 174.6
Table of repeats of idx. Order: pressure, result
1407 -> 298.6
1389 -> 197.5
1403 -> 282.9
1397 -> 283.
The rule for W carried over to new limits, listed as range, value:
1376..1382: 288.6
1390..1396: 258.1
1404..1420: 298.6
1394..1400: 283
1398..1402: 294.1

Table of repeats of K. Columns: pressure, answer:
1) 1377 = 288.6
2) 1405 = 263.6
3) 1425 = 283.2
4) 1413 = 258.5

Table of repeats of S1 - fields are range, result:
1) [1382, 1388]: 252.5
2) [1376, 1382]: 274.6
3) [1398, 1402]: 281.5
